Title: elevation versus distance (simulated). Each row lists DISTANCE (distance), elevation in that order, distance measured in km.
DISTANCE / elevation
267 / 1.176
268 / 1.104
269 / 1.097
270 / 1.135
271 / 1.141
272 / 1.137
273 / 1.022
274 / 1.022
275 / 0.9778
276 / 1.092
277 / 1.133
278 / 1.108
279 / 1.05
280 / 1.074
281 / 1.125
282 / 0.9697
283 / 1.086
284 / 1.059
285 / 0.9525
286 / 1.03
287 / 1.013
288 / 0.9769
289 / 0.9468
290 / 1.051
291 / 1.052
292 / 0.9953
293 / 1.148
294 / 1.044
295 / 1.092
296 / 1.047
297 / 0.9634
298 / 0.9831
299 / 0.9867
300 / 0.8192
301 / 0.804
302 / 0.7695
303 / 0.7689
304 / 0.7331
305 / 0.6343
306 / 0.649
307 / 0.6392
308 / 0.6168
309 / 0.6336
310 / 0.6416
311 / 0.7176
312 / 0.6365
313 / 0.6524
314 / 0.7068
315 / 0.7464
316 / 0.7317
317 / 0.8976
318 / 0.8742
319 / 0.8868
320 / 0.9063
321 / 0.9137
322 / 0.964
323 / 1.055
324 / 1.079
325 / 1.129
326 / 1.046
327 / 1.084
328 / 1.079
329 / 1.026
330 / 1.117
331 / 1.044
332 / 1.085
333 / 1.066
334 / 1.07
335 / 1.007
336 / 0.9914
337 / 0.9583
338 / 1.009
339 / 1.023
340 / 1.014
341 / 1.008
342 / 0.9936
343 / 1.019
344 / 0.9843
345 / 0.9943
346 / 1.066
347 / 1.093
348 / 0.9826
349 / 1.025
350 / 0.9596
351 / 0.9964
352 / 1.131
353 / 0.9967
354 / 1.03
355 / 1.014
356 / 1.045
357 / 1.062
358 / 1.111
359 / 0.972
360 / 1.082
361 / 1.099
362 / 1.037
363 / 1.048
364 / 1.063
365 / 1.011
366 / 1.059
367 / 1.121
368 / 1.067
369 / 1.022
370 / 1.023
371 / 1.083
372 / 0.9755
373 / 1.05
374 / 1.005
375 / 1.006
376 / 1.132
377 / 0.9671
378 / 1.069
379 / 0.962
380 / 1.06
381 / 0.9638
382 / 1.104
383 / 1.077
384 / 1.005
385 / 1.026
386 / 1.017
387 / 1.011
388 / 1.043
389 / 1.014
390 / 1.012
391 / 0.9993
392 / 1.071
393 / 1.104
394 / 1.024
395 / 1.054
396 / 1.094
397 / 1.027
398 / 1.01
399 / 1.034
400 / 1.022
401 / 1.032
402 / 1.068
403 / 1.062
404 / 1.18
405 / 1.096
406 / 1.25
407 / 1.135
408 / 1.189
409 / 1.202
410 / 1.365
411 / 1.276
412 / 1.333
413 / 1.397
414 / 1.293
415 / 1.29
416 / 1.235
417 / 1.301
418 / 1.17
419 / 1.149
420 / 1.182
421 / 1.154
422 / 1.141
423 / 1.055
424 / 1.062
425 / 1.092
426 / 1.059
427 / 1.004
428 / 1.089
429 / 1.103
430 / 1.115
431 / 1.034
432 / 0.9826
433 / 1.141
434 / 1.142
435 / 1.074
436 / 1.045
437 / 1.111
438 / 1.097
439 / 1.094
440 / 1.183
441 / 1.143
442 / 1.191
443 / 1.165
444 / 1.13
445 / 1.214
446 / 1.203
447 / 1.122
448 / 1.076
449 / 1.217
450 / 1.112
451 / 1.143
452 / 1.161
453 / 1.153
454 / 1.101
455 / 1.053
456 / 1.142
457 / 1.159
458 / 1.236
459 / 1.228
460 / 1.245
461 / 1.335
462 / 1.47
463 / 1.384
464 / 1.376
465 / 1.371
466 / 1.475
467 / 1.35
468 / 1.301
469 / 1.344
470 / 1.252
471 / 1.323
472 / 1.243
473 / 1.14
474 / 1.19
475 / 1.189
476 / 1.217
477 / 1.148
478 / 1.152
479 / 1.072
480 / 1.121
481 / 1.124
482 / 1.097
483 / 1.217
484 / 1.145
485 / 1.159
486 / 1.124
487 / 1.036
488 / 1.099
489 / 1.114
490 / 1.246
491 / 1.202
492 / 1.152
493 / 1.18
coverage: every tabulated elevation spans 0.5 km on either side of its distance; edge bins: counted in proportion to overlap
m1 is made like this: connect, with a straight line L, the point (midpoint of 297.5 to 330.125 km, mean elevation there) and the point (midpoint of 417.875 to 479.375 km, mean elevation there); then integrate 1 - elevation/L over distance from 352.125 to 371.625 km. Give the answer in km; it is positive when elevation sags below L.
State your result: -1.8 km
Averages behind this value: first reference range 0.843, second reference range 1.17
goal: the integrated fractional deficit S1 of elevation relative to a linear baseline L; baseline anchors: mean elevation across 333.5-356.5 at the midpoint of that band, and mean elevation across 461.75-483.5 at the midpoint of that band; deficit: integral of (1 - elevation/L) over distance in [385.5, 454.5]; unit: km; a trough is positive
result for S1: 1.7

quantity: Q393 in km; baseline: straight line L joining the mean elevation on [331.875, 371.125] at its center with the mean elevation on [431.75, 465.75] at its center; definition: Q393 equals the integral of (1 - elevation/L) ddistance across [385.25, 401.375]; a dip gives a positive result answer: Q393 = 0.9 km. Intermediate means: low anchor 1.03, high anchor 1.18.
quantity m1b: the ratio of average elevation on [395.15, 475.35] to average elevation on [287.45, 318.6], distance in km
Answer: 1.4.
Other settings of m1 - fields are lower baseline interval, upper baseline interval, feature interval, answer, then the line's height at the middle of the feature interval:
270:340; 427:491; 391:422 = -1.6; 1.1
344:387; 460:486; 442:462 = 0.5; 1.2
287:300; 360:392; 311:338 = 2.0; 1.02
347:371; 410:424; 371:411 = 2.7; 1.15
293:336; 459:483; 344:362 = -1.0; 0.983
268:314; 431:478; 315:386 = 0.7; 1.03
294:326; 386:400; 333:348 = -1.8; 0.909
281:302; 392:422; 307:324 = 4.0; 1.03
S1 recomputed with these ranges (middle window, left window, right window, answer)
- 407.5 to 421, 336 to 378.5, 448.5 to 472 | -1.2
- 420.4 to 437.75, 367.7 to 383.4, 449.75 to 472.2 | 1.4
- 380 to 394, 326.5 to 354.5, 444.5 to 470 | 1.0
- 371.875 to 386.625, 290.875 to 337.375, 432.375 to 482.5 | 0.1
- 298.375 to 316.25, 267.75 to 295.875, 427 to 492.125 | 5.9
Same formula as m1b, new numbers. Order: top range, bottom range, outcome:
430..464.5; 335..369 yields 1.13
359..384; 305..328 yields 1.26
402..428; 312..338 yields 1.23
